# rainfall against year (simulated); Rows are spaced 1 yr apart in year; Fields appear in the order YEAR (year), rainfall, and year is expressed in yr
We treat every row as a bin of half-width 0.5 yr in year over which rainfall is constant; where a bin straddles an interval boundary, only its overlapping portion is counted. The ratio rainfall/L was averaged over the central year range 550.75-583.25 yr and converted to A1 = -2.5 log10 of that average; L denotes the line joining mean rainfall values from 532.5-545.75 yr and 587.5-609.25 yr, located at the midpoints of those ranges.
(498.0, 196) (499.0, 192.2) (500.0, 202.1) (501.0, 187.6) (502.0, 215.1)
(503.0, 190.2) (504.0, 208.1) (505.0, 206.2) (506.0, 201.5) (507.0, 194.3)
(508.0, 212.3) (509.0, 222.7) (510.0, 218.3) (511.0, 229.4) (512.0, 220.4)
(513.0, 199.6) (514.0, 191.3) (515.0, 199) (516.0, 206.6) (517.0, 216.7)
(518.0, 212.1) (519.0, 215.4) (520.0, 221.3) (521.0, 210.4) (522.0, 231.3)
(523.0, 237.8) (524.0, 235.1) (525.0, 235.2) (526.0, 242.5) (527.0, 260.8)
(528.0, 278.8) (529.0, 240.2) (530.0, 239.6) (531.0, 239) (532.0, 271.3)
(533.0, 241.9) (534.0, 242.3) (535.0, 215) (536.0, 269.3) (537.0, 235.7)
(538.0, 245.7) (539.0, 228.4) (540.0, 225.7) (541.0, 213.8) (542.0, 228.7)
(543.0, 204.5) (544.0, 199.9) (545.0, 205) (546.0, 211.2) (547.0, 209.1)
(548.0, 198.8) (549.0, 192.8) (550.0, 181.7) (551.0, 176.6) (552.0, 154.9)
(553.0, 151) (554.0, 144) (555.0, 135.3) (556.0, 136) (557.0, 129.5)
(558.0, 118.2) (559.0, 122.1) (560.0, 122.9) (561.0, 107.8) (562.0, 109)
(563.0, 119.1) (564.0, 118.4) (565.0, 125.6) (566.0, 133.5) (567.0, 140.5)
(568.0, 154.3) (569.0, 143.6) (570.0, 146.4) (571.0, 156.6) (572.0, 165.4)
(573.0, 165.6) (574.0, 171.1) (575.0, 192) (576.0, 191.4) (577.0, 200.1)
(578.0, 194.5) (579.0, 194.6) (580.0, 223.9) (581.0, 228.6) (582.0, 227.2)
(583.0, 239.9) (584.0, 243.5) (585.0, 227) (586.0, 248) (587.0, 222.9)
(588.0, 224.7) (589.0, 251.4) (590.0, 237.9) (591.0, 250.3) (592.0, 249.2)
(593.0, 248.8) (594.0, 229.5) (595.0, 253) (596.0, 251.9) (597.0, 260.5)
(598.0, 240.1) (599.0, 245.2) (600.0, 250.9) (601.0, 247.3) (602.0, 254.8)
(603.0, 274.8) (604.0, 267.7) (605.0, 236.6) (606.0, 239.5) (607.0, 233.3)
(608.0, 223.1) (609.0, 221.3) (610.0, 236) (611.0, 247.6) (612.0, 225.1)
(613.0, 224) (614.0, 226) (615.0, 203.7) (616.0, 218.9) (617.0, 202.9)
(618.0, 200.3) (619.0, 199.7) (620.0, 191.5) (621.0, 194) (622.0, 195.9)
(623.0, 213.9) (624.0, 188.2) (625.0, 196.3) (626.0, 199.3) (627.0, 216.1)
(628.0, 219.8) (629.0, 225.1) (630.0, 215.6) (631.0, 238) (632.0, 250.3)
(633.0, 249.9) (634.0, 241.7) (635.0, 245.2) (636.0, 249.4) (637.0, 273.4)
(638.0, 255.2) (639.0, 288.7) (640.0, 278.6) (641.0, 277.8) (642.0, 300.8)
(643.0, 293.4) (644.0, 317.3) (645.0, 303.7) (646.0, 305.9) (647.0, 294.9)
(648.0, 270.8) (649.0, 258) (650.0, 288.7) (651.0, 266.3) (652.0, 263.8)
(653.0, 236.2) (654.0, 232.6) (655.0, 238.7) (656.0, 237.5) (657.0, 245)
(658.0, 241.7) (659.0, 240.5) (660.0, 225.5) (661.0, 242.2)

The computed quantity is 0.44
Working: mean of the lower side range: 227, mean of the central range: 158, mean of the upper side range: 245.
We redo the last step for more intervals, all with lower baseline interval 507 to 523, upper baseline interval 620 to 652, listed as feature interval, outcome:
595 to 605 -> -0.06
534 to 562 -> 0.21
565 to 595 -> 0.16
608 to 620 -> 0.13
